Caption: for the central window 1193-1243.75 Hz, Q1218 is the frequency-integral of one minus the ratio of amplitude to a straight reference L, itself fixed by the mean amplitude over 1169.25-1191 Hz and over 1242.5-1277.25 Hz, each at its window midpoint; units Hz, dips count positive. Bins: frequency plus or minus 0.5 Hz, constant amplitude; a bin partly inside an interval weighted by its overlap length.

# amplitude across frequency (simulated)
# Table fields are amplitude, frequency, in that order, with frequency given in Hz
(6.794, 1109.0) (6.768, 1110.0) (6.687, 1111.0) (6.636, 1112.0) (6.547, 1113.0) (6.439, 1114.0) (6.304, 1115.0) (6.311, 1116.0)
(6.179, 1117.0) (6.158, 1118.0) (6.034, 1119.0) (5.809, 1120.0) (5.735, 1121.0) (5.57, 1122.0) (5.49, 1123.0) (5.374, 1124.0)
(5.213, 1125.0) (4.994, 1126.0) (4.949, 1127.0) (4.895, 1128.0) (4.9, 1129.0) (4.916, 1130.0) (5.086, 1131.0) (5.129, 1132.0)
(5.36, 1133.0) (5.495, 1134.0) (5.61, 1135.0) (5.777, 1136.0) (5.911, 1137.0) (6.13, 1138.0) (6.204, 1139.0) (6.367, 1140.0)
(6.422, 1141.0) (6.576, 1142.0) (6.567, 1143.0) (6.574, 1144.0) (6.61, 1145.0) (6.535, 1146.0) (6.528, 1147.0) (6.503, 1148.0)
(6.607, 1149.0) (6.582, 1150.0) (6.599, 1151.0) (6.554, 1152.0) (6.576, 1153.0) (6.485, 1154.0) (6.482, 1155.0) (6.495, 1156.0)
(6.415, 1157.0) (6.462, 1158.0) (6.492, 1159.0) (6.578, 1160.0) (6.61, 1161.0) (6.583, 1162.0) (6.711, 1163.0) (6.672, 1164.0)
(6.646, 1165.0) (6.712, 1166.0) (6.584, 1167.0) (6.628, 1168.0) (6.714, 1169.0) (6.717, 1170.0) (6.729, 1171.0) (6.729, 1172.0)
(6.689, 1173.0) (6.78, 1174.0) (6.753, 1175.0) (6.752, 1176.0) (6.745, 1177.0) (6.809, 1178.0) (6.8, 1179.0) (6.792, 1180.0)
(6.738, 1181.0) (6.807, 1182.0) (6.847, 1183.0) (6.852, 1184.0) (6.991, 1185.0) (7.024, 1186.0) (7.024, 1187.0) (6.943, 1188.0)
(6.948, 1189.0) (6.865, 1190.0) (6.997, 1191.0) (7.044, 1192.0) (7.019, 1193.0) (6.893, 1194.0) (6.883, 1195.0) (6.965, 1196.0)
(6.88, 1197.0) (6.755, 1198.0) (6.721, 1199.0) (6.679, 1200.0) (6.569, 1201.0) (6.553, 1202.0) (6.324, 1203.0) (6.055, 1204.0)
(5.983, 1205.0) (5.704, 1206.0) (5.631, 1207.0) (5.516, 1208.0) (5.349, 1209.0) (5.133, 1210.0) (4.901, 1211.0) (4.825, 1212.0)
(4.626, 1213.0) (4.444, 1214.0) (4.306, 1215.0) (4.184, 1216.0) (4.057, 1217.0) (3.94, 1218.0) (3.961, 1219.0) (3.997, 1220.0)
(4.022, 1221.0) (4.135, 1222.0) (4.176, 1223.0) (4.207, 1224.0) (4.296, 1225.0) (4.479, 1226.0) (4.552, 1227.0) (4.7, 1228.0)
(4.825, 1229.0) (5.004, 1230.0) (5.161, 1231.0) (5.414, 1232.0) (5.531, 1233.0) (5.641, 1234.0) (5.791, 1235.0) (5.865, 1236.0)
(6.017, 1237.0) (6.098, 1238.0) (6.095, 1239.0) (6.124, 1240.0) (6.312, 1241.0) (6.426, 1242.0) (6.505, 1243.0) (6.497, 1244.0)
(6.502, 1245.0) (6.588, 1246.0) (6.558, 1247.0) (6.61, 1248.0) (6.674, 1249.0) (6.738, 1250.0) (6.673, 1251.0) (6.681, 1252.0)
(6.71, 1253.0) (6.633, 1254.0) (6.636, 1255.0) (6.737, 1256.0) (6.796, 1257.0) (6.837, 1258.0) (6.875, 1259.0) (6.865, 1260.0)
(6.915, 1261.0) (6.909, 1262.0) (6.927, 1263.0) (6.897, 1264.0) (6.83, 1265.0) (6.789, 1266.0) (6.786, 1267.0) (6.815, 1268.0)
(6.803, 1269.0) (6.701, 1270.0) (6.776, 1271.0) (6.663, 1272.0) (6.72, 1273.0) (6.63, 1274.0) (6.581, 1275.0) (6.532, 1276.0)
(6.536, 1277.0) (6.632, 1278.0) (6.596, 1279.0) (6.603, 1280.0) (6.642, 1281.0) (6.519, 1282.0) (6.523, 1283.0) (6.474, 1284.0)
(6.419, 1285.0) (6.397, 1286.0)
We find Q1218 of 10.0 Hz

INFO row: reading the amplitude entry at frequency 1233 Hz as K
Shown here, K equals 5.531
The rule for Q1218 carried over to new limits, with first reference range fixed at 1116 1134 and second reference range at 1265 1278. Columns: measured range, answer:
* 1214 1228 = 4.6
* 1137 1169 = -4.8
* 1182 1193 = -1.8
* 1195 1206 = -0.8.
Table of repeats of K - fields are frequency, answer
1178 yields 6.809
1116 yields 6.311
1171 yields 6.729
